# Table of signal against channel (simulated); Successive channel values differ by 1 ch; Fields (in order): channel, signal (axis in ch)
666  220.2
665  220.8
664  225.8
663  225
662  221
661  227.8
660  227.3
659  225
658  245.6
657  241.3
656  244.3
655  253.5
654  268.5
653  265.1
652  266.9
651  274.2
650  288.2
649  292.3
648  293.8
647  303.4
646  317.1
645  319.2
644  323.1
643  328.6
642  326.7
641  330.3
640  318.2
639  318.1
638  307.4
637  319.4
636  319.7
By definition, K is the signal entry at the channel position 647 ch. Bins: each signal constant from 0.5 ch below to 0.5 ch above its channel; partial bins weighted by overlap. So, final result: 303.4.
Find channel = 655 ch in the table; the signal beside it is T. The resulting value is 253.5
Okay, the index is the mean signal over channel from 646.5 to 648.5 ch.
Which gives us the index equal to 299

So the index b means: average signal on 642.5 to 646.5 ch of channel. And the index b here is 322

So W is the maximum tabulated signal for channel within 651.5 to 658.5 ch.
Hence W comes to 268.5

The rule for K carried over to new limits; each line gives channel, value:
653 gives 265.1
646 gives 317.1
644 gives 323.1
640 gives 318.2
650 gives 288.2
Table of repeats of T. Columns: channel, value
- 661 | 227.8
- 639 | 318.1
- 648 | 293.8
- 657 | 241.3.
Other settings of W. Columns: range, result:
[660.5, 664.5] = 227.8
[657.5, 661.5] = 245.6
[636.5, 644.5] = 330.3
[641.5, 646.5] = 328.6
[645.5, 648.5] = 317.1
